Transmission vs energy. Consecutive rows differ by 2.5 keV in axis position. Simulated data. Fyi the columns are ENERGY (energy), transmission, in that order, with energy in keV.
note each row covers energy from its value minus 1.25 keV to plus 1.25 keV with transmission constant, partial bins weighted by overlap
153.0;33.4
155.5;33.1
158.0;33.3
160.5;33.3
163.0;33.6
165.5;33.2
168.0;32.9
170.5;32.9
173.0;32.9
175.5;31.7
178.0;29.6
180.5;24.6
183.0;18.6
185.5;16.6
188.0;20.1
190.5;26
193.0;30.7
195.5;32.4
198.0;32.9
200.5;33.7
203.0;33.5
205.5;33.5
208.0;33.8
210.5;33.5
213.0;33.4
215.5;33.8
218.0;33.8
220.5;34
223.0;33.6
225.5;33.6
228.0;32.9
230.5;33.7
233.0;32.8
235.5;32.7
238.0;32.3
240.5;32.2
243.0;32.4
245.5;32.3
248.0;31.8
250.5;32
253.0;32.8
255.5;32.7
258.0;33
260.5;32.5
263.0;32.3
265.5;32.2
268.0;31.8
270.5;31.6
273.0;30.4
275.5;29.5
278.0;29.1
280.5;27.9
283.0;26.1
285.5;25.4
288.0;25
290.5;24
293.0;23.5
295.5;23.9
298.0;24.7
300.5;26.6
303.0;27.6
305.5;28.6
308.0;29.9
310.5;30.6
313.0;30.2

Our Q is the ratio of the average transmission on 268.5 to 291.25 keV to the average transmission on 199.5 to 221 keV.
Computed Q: 0.8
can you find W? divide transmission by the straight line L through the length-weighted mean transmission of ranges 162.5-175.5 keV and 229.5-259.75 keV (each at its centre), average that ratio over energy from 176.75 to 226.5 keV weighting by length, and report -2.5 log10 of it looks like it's 0.093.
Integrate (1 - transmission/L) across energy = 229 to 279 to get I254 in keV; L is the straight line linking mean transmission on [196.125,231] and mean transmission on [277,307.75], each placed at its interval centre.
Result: -3.9 keV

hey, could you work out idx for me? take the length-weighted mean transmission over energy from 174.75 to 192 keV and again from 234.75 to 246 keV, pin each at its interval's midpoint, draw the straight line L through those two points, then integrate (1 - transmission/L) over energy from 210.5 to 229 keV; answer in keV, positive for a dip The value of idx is -2.8 keV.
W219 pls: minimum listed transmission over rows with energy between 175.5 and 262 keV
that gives 16.6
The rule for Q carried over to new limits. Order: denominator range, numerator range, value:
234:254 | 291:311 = 0.83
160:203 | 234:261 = 1.11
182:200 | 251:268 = 1.26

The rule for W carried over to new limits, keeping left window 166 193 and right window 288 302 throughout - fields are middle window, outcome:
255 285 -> -0.21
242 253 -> -0.25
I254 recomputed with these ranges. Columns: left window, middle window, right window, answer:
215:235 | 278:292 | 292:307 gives 0.8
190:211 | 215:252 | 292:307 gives -3.3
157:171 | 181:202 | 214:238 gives 4.3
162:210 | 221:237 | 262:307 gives -2.4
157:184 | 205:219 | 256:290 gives -1.6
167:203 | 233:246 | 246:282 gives -0.8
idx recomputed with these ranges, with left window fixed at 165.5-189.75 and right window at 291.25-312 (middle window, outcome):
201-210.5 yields -2.3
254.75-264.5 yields -2.1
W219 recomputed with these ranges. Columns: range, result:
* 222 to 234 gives 32.8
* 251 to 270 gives 31.8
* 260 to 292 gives 24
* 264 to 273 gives 30.4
